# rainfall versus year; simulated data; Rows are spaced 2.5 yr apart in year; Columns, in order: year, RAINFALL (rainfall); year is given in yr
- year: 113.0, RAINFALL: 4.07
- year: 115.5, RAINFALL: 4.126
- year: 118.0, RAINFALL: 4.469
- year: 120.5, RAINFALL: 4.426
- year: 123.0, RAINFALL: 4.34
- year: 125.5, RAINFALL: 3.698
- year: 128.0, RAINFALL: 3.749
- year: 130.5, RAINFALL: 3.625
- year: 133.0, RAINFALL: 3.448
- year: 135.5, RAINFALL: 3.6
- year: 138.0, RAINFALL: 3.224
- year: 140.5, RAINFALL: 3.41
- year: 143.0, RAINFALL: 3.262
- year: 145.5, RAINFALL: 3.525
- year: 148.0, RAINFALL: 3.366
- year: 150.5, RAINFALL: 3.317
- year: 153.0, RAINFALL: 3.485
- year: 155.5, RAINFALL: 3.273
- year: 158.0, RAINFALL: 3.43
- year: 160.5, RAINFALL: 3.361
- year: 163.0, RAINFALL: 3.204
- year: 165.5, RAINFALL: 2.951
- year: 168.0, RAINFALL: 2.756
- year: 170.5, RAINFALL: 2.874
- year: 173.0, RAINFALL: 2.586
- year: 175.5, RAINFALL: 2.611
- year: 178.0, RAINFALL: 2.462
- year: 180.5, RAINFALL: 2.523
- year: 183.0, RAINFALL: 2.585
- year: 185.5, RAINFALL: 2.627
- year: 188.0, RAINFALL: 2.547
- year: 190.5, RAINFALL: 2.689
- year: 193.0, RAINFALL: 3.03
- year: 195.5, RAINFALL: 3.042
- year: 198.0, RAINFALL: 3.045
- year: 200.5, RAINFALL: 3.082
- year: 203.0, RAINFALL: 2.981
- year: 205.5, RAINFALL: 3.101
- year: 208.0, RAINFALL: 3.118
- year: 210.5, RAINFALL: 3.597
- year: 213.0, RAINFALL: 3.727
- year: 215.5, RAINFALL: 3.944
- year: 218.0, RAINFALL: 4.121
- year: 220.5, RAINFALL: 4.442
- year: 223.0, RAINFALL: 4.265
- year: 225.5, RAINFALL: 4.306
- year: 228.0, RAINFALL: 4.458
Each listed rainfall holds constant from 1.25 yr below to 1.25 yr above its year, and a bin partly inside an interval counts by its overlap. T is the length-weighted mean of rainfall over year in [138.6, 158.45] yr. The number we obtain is 3.38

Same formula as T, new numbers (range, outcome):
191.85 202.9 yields 3.04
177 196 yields 2.68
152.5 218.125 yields 3.04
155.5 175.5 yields 3.01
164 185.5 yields 2.67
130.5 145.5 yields 3.42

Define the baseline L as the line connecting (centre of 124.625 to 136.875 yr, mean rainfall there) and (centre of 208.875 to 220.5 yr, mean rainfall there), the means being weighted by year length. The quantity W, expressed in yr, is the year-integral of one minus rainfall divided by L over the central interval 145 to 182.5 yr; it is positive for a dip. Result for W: 7.0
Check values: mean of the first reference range 3.62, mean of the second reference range 3.89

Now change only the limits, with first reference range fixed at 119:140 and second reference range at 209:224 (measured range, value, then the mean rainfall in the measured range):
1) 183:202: 5.2 yr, 2.85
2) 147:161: 1.7 yr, 3.37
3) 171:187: 5.4 yr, 2.58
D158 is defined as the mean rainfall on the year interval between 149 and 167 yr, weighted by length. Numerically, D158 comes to 3.28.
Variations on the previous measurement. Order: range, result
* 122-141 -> 3.64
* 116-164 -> 3.6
